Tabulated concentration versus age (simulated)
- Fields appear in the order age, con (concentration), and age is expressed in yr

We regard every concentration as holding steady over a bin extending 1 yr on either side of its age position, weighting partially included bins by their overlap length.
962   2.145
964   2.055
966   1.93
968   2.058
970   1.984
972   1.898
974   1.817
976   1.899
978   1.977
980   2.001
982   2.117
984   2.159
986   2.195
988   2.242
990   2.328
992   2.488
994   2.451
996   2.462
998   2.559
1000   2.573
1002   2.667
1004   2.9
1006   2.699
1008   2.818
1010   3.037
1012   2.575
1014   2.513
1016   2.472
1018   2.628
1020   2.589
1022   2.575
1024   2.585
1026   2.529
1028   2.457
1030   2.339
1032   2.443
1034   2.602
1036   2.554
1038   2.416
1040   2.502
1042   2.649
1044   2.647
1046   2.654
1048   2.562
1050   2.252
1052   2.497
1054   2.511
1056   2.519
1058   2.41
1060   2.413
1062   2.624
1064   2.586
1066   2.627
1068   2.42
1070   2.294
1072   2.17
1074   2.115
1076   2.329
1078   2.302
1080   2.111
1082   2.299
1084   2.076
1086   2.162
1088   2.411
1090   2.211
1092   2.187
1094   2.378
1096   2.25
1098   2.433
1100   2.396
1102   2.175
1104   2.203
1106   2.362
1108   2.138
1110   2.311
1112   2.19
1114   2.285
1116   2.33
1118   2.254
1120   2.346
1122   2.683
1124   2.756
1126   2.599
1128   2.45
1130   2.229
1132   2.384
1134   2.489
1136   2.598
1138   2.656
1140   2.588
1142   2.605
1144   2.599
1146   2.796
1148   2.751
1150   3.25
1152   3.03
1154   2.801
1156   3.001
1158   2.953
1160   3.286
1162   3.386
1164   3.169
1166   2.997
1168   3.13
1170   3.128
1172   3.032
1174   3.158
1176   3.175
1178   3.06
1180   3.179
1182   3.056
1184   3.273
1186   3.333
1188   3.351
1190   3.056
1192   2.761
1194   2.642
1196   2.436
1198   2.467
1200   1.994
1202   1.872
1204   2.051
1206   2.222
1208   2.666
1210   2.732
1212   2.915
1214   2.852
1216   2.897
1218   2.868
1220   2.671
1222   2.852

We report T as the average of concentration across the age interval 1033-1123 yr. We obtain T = 2.37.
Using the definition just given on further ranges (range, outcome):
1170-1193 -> 3.13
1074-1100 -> 2.26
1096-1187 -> 2.73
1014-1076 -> 2.49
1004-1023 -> 2.67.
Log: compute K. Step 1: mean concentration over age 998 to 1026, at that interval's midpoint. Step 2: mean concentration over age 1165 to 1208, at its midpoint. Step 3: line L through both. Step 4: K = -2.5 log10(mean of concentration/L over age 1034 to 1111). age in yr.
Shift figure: 0.14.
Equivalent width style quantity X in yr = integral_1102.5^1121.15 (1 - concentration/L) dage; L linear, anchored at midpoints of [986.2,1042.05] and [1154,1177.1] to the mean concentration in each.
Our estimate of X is 4.1 yr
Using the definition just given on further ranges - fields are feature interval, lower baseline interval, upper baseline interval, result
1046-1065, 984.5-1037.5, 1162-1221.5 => 0.89 yr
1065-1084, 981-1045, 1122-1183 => 2.79 yr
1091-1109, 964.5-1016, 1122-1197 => 2.78 yr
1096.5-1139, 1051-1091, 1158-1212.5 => 2.90 yr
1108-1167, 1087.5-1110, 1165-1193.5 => 0.39 yr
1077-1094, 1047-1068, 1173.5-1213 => 2.15 yr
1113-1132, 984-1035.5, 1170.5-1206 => 1.92 yr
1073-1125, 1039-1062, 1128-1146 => 4.70 yr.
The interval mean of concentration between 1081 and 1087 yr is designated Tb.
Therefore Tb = 2.18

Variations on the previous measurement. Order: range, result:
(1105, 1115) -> 2.26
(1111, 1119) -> 2.26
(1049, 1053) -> 2.37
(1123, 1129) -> 2.6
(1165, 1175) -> 3.09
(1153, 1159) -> 2.92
